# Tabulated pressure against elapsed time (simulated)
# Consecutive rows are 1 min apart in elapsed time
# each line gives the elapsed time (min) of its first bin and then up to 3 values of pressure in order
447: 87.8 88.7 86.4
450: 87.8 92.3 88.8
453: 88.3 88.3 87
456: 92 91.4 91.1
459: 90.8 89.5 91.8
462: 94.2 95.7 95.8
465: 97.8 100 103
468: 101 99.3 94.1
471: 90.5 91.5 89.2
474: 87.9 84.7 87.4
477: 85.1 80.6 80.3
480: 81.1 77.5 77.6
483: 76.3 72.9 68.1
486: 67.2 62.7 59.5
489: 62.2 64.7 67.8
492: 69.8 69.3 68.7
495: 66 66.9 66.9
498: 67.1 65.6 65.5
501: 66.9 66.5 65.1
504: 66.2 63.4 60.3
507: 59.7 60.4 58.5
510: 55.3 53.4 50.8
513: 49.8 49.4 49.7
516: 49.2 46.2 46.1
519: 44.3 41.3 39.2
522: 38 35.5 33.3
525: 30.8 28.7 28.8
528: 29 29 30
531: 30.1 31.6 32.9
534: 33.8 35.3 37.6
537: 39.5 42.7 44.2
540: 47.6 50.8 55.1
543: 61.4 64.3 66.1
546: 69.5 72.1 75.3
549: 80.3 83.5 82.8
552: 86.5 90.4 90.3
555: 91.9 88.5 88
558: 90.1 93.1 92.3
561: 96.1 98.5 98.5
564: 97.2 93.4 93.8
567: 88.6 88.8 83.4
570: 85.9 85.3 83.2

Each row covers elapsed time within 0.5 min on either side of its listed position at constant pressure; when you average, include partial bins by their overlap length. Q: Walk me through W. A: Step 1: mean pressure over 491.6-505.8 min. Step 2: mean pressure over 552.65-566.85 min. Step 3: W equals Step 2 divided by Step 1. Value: 1.40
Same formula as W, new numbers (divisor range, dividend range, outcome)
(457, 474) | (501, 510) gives 0.66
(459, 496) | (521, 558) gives 0.67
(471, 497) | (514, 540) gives 0.50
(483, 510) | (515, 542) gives 0.58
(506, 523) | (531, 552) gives 1.12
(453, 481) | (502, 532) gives 0.50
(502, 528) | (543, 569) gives 1.78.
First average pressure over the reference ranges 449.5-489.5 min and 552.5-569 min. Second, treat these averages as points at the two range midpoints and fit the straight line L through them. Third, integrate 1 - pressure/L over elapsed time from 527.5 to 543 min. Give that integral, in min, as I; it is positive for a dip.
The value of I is 8.9 min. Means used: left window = 86.1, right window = 92.2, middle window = 38.7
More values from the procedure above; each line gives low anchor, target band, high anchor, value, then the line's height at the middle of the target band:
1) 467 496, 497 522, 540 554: 6.6 min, 75.5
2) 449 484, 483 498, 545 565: 3.7 min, 88.8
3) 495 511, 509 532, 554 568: 9.9 min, 72.3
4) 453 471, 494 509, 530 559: 2.7 min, 79.1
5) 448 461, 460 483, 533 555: -1.5 min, 84.4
